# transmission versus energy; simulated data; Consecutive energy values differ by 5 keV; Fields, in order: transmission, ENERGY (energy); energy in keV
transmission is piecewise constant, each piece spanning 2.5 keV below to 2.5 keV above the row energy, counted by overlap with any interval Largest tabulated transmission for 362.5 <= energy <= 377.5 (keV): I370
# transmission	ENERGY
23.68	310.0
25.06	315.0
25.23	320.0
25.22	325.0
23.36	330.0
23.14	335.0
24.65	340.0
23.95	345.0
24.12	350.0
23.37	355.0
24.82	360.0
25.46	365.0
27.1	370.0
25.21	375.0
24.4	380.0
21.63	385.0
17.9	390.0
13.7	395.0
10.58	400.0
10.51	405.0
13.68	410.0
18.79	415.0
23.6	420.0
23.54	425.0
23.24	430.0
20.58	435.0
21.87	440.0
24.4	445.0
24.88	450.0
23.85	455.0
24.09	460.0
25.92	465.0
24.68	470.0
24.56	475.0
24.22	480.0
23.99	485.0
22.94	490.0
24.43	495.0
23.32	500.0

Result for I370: 27.1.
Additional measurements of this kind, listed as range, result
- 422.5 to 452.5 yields 24.88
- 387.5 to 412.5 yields 17.9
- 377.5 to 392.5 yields 24.4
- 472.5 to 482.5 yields 24.56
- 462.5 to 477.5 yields 25.92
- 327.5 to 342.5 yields 24.65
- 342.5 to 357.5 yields 24.12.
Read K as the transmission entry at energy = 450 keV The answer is 24.88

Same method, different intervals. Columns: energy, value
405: 10.51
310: 23.68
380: 24.4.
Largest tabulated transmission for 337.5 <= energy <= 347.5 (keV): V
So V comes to 24.65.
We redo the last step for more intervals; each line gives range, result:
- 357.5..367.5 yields 25.46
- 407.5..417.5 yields 18.79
